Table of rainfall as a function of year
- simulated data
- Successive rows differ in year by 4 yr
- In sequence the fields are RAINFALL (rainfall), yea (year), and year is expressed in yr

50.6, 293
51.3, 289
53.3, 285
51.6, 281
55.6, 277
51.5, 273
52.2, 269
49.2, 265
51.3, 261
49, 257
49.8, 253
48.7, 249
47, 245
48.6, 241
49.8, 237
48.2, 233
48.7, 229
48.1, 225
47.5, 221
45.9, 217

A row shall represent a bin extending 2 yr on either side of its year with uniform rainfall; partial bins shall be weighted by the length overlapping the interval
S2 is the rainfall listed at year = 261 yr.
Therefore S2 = 51.3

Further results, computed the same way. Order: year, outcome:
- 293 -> 50.6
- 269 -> 52.2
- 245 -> 47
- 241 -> 48.6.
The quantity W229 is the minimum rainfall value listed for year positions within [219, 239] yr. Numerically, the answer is 47.5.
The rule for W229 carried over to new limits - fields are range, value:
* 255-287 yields 49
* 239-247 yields 47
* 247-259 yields 48.7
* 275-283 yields 51.6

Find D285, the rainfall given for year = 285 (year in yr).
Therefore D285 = 53.3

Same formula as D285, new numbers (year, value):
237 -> 49.8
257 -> 49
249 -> 48.7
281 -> 51.6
